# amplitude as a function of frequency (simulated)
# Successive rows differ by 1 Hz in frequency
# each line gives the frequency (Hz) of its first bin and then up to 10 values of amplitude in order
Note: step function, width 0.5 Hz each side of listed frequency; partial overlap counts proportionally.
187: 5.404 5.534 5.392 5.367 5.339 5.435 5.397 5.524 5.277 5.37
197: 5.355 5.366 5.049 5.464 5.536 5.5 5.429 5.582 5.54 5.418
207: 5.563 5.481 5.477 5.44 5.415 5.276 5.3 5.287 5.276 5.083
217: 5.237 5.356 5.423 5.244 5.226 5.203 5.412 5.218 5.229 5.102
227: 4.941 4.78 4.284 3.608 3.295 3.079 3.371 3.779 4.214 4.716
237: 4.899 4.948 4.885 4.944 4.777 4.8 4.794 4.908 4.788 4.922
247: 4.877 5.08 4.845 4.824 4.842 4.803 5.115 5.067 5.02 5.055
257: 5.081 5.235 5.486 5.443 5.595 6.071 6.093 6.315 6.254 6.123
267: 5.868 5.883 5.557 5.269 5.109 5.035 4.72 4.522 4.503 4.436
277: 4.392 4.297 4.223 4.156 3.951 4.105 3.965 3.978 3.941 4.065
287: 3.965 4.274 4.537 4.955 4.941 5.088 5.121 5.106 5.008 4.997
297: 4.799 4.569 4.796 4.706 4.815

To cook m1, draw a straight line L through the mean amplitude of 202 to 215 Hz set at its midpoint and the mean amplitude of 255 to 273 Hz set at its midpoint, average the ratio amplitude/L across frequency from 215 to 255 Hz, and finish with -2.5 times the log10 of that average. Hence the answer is 0.15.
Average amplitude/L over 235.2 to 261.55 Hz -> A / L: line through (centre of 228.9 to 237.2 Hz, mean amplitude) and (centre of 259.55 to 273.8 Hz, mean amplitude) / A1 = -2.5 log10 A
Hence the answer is -0.07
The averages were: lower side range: 3.86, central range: 4.98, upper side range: 5.64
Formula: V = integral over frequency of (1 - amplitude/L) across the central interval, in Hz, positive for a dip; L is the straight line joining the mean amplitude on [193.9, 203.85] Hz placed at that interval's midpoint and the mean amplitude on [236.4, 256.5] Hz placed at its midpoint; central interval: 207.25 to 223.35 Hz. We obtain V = -0.3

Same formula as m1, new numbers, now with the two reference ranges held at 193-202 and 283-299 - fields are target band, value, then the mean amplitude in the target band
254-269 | -0.17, 5.66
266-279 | -0.05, 4.98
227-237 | 0.26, 4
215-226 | -0.01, 5.26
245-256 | 0.00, 4.94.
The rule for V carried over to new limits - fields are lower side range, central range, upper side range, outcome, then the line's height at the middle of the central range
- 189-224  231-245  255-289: 1.9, 5.16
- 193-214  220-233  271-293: 1.4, 5.12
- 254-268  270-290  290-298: 3.4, 5.26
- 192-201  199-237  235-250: 1.0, 5.12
